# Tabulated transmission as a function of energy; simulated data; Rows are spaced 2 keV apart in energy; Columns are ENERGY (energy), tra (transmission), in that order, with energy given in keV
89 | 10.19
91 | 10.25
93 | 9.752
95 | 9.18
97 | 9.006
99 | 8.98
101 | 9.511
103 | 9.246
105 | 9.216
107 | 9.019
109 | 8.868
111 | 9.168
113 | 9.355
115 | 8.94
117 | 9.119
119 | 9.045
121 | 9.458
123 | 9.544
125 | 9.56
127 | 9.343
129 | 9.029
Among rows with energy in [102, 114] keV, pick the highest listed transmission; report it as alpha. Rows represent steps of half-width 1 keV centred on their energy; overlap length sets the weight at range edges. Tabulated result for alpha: 9.355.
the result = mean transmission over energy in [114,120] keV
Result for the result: 9.03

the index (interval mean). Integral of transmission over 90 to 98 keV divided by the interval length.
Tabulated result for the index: 9.55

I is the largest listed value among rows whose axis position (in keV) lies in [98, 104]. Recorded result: 9.511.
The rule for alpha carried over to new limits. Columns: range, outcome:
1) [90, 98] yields 10.25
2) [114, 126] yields 9.56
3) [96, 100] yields 9.006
